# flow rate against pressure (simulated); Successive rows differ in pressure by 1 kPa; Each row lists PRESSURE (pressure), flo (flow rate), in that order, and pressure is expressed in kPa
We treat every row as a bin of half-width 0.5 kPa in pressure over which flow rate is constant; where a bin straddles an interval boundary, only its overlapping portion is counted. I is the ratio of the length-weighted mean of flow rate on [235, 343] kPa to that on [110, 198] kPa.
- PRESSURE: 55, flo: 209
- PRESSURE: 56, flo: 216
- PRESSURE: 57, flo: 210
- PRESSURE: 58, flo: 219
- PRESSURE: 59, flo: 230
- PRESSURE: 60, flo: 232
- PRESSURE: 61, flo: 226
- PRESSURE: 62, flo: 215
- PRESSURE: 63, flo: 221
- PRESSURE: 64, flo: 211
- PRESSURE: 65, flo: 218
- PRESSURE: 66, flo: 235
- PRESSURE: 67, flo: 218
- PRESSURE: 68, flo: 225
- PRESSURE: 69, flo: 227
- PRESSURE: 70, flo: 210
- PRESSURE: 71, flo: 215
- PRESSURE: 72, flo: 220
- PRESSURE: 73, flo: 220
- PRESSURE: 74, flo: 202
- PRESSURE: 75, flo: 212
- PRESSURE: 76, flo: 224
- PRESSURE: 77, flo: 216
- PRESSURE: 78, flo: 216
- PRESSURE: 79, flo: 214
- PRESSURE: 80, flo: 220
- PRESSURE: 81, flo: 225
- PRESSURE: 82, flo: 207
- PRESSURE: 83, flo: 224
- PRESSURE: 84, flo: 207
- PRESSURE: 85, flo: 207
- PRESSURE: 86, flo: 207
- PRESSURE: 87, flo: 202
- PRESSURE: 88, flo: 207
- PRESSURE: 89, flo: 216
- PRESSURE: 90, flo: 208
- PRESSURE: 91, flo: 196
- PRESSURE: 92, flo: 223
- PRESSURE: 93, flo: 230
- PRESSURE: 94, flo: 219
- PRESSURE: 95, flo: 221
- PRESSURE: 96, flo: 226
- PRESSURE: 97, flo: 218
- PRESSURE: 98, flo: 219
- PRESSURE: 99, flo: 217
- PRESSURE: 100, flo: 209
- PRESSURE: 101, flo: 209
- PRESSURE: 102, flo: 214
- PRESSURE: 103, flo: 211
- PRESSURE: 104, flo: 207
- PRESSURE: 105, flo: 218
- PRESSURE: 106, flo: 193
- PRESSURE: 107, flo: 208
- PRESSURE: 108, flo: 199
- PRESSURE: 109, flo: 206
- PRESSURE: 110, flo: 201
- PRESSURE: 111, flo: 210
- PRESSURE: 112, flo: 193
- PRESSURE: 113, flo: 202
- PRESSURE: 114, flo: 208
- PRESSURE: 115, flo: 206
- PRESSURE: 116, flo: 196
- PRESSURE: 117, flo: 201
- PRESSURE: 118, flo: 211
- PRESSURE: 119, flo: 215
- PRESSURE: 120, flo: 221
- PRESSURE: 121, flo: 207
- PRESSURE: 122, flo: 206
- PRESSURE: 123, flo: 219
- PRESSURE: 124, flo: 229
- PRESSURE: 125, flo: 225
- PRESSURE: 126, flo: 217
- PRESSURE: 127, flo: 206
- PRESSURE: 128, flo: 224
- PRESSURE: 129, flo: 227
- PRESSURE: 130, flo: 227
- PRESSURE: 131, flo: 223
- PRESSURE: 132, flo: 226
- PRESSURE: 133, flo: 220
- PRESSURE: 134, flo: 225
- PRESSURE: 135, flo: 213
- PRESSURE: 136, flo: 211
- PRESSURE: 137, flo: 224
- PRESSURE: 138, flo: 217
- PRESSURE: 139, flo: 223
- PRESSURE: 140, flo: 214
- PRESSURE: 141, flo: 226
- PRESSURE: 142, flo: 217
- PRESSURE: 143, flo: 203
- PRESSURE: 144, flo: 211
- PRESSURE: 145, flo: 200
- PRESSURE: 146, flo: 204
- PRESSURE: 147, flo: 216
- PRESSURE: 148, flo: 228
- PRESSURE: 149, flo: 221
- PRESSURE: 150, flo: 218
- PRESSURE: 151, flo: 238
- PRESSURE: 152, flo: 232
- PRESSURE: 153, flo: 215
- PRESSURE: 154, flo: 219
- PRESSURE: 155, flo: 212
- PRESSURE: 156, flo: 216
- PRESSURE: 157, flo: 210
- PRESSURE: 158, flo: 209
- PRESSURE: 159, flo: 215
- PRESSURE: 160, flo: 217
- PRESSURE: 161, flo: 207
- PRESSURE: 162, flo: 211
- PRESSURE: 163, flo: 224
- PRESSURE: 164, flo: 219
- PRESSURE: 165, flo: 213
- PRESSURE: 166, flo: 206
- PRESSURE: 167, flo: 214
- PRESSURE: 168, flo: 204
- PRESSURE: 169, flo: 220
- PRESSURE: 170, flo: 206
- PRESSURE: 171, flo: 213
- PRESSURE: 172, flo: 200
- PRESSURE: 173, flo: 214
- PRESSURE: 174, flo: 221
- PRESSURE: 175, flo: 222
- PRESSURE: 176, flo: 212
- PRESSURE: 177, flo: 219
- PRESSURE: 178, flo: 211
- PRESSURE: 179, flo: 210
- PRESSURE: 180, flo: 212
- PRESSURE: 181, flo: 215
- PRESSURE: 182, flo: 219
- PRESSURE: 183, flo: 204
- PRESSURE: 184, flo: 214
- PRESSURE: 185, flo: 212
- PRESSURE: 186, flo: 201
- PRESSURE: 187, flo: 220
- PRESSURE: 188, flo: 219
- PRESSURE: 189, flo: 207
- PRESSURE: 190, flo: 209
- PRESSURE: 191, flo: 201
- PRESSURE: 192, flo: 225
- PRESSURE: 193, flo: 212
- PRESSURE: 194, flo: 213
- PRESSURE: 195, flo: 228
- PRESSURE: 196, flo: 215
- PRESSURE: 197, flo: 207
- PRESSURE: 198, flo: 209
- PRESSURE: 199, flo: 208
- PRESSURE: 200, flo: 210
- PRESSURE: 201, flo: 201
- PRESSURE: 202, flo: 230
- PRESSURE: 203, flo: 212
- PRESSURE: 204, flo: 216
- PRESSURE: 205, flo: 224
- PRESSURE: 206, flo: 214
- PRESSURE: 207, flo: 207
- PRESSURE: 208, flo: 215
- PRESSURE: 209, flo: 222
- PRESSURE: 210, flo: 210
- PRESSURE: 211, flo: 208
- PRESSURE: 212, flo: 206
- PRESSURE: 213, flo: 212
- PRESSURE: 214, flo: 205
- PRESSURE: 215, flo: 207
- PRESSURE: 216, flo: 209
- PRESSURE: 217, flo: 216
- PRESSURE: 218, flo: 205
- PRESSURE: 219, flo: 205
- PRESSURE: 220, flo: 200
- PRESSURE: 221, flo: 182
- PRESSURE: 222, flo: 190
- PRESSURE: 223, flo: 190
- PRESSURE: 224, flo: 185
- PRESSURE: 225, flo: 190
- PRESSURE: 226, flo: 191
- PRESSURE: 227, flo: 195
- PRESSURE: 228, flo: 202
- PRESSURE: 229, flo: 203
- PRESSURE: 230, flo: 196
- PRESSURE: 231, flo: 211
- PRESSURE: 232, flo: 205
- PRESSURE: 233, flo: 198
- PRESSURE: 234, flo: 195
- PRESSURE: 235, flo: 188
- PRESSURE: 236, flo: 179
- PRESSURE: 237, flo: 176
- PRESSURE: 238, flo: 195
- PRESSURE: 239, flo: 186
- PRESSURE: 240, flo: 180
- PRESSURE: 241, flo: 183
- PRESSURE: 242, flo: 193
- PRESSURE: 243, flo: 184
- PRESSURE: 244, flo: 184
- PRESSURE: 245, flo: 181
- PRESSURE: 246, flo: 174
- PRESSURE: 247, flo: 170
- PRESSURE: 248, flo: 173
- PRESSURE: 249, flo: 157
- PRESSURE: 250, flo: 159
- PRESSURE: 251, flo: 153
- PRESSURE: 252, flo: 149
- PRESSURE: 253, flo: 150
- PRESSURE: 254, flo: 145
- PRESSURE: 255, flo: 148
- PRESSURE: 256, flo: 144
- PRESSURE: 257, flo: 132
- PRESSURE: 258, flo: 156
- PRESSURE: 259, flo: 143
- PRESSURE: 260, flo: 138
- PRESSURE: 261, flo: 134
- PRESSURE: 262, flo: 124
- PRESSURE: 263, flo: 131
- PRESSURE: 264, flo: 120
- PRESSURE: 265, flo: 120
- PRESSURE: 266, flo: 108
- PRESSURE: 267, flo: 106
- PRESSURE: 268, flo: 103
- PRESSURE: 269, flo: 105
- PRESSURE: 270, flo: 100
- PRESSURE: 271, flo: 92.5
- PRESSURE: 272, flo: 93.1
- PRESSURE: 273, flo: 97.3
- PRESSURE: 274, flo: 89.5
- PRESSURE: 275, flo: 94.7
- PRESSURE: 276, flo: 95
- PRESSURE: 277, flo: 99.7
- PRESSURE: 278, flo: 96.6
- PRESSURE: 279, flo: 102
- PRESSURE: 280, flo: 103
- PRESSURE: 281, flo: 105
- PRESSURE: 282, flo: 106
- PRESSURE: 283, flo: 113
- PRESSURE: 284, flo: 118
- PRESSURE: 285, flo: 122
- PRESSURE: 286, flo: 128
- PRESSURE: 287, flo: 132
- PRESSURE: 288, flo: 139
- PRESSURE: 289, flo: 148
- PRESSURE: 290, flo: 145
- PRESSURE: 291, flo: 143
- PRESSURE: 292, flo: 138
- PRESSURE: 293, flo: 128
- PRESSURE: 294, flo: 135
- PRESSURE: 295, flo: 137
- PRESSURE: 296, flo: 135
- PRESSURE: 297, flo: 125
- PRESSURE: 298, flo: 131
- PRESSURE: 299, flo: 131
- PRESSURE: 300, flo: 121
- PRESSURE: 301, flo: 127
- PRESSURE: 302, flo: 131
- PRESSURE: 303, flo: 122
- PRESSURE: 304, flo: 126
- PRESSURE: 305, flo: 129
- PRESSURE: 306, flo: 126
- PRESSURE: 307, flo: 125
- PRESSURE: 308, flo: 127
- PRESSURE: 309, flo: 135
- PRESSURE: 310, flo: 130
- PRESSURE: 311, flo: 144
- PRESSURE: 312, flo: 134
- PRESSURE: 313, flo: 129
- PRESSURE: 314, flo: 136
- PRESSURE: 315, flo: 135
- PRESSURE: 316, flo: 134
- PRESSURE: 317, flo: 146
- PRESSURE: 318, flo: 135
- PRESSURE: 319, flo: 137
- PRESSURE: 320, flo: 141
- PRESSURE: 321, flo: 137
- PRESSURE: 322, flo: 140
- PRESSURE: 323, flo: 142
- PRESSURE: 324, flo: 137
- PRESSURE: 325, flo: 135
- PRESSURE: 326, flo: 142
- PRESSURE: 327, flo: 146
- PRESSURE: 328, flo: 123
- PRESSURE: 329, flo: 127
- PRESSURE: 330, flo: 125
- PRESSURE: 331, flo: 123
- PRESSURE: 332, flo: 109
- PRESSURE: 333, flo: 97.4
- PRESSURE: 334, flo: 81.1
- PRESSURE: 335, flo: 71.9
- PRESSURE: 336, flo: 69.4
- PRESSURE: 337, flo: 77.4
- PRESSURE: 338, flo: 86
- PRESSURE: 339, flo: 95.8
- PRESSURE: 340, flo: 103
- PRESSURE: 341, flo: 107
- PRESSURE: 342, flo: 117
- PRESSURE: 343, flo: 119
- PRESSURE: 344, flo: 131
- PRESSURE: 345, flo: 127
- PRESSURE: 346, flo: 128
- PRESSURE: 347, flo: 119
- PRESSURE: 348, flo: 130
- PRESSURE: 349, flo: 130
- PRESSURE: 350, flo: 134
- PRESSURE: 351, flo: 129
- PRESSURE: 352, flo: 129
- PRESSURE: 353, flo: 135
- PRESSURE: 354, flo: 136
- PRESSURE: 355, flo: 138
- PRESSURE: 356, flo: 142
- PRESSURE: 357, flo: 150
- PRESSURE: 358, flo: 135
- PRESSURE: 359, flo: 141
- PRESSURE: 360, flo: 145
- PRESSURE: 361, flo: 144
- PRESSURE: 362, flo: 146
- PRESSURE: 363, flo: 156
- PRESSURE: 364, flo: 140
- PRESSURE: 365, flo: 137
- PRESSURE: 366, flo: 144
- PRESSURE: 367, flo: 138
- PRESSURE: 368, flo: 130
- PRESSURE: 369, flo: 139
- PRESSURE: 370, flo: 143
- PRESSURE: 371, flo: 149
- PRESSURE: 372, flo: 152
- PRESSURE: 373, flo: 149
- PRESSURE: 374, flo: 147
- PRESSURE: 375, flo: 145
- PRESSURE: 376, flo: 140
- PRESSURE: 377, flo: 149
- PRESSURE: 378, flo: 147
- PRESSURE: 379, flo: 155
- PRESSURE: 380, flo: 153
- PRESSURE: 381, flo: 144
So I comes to 0.61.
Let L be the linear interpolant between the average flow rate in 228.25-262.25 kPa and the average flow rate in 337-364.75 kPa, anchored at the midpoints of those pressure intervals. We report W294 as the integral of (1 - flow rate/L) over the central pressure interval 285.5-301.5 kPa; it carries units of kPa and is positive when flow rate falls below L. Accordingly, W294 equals 1.85 kPa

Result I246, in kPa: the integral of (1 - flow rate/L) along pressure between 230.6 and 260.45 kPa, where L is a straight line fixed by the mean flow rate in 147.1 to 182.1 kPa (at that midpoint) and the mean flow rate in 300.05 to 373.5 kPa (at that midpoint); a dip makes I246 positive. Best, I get 0.7 kPa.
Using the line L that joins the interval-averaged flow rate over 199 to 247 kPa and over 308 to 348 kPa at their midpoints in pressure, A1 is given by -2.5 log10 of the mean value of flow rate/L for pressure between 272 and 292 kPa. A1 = 0.33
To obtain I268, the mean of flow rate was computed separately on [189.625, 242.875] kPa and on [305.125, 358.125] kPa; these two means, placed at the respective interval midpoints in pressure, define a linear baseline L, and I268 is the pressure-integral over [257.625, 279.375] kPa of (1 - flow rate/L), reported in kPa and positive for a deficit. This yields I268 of 7.4 kPa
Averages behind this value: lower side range 203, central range 111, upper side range 125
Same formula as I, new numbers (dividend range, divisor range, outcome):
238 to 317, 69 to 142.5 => 0.62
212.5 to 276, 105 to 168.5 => 0.76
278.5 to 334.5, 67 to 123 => 0.61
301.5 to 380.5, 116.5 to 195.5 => 0.61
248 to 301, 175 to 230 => 0.60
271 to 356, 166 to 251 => 0.60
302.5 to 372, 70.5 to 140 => 0.60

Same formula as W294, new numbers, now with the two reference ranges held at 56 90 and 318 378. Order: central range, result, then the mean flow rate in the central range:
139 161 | -2.74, 216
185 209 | -4.88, 213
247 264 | 1.38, 146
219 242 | -3.51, 192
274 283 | 3.03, 100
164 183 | -2.88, 213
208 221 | -2.74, 208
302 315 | 1.04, 130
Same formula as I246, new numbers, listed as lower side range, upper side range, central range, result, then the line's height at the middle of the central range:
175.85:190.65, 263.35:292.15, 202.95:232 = -4.7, 176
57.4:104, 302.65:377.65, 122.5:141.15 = -2.0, 199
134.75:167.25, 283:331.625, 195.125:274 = -1.4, 171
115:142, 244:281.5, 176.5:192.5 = -2.9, 180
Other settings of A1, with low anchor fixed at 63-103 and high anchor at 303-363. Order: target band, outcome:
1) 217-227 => -0.17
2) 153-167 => -0.14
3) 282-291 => 0.10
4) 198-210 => -0.23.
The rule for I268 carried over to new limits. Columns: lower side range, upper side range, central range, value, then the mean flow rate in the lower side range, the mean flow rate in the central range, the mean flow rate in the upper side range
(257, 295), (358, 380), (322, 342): 3.35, 118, 111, 145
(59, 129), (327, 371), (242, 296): 7.86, 214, 131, 124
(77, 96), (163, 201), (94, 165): -0.33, 214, 214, 213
